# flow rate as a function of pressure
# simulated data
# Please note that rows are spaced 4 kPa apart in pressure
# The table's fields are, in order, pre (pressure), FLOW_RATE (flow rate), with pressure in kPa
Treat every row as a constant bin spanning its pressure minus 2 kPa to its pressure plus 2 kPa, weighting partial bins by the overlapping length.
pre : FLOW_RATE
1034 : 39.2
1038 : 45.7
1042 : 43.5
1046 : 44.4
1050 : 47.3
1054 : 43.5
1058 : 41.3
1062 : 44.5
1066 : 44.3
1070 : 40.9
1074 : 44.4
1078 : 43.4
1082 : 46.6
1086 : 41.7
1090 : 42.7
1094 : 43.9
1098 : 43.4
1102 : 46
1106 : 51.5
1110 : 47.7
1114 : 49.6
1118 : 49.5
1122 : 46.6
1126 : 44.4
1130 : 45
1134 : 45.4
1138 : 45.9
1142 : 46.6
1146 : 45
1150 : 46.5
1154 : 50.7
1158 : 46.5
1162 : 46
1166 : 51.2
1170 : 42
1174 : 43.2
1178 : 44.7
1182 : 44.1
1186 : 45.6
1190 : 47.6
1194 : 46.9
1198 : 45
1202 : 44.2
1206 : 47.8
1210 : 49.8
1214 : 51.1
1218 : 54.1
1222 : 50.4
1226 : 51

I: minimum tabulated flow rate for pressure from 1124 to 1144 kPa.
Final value 44.4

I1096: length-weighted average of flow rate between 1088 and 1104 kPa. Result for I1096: 44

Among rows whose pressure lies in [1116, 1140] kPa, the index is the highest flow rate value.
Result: 49.5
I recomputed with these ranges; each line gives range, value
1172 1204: 43.2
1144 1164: 45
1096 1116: 43.4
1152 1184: 42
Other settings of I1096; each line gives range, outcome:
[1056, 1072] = 42.8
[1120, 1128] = 45.5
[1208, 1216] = 50.5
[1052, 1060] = 42.4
